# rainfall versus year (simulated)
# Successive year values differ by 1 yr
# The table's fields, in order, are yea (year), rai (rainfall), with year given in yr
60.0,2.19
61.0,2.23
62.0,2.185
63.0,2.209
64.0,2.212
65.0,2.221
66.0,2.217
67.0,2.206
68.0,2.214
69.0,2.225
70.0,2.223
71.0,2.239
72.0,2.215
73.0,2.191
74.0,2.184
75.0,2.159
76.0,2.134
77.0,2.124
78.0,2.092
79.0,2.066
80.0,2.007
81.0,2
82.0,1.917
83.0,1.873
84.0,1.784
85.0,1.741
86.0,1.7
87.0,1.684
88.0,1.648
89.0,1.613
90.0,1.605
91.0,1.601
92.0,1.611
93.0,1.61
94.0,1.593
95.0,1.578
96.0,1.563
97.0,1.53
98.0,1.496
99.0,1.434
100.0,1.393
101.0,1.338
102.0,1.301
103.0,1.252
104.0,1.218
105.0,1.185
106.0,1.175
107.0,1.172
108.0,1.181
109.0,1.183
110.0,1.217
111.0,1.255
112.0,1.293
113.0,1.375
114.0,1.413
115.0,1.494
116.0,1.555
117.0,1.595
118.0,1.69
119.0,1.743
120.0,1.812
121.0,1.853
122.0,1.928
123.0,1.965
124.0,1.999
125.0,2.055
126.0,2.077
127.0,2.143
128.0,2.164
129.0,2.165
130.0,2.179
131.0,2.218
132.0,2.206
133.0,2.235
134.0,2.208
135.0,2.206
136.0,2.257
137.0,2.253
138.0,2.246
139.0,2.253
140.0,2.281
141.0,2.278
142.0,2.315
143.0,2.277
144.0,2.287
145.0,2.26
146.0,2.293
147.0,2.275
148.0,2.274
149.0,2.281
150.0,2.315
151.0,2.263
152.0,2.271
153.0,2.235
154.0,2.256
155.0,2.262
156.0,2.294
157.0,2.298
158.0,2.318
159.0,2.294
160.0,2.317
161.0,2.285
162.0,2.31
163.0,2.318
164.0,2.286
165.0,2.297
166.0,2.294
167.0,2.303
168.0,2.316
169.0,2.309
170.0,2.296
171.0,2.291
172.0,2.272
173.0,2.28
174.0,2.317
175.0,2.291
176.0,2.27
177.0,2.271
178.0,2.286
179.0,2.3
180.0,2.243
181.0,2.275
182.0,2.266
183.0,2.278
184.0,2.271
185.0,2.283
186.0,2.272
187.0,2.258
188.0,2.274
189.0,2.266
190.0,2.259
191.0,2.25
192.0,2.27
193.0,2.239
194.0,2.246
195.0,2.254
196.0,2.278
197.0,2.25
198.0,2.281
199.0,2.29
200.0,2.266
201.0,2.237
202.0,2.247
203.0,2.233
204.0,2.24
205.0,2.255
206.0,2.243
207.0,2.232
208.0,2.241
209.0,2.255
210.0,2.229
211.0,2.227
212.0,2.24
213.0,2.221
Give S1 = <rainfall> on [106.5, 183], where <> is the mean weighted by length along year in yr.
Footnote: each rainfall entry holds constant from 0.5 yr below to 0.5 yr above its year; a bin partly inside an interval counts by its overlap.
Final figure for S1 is 2.09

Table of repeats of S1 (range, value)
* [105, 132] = 1.69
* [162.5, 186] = 2.29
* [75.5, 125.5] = 1.61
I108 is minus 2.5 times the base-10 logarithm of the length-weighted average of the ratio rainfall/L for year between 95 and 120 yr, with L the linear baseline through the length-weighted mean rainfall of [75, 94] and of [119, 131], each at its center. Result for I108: 0.36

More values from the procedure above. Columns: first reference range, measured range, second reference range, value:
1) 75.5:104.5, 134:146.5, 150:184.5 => -0.10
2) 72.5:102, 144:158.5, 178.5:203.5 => -0.10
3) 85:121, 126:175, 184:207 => -0.21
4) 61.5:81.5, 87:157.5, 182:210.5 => 0.19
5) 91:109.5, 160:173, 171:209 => -0.13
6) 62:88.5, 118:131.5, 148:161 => 0.10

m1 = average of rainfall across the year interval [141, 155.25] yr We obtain 2.28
